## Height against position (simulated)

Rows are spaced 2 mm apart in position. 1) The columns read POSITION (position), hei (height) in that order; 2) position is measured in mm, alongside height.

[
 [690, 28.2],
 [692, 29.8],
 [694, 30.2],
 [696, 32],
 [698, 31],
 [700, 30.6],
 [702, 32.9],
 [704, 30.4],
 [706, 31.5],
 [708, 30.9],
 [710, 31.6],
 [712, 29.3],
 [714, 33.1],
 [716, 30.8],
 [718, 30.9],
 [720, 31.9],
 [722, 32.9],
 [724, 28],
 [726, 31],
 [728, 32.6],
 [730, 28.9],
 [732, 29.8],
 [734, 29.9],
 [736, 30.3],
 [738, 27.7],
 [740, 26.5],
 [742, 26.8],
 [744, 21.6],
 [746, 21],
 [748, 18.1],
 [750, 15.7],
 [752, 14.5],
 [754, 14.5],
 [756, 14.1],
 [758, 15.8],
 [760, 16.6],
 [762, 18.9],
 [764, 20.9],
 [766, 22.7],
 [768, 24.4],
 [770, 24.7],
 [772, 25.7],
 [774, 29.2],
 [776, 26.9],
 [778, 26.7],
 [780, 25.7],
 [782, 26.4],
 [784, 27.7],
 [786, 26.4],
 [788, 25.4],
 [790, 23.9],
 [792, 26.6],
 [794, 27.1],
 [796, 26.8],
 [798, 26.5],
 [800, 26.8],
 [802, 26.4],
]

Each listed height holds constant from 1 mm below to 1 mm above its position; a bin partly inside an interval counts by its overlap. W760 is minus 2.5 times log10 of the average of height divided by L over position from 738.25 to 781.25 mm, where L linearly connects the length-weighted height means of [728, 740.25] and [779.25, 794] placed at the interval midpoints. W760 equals 0.27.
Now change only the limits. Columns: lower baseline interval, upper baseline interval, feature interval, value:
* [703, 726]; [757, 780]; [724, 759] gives 0.16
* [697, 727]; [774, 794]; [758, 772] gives 0.28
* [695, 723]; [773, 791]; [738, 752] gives 0.32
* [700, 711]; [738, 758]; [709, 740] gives -0.18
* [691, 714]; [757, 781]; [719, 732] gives -0.09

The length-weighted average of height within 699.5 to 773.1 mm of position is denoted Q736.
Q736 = 25.9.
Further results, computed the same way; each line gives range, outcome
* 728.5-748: 26.6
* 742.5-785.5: 21.6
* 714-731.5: 31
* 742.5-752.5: 18.8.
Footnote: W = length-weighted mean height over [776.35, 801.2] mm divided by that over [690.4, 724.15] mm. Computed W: 0.8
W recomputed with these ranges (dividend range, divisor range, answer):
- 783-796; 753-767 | 1.49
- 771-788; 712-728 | 0.86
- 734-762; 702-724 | 0.66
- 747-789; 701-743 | 0.72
